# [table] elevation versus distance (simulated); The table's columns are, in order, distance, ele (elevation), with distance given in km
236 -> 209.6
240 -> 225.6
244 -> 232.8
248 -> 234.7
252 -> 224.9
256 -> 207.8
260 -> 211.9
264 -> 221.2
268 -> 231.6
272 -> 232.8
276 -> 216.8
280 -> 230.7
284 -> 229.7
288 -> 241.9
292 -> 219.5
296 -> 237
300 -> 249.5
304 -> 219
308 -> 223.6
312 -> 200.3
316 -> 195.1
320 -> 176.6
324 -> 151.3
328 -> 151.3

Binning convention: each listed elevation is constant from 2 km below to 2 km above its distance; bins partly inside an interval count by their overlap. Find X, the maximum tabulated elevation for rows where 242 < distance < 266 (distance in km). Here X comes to 234.7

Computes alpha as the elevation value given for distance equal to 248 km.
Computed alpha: 234.7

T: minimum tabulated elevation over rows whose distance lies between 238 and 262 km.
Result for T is 207.8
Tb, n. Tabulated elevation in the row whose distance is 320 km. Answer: 176.6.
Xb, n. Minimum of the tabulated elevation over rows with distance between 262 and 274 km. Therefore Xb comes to 221.2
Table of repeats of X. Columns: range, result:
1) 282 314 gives 249.5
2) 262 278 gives 232.8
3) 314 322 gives 195.1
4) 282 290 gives 241.9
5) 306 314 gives 223.6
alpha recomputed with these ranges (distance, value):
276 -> 216.8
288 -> 241.9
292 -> 219.5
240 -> 225.6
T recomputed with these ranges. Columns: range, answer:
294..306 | 219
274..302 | 216.8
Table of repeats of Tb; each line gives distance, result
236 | 209.6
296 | 237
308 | 223.6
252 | 224.9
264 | 221.2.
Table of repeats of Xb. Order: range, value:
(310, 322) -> 176.6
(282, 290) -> 229.7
